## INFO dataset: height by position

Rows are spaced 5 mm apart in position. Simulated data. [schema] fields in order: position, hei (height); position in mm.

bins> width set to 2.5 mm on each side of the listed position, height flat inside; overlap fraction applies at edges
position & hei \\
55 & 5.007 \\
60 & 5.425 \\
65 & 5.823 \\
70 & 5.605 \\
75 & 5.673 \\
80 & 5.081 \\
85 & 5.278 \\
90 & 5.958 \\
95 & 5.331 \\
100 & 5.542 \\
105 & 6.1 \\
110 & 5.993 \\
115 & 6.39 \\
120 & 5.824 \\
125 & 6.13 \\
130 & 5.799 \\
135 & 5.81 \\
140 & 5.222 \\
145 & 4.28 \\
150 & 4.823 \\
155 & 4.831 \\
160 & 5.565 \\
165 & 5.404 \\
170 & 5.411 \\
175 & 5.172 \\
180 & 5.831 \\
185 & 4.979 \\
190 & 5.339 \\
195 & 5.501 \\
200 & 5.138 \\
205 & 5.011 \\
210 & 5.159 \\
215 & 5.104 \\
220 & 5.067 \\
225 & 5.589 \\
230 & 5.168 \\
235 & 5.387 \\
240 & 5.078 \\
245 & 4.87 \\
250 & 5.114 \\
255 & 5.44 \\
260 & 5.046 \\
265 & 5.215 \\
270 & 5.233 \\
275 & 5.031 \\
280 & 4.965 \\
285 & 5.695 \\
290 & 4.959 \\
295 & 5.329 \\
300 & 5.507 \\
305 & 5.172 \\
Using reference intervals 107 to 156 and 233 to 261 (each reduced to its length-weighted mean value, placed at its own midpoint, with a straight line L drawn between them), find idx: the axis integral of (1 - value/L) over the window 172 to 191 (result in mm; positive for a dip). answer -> 0.1 mm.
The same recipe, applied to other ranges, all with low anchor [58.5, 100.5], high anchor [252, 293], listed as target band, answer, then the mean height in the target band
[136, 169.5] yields 2.0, 5.08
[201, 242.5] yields 0.7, 5.19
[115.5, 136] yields -1.9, 5.95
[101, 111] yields -0.9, 5.98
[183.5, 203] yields 0.3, 5.25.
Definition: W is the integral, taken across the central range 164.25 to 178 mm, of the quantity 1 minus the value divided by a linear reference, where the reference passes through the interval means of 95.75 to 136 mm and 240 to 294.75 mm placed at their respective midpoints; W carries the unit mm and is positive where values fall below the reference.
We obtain 0.8 mm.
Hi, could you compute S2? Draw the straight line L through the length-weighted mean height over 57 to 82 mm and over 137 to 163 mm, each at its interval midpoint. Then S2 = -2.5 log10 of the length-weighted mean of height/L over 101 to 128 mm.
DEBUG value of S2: -0.16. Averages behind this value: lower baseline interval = 5.52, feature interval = 6.05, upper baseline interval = 4.97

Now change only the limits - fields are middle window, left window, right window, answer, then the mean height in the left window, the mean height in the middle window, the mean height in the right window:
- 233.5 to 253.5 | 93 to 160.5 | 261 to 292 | 0.031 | 5.55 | 5.11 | 5.18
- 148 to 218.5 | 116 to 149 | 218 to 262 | 0.027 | 5.52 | 5.23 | 5.2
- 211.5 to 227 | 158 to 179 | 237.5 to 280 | 0.002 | 5.42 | 5.24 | 5.12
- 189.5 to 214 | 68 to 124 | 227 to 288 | 0.033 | 5.72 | 5.21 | 5.19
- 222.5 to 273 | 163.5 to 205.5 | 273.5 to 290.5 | 0.006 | 5.32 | 5.21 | 5.19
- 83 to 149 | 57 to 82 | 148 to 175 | -0.056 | 5.52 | 5.65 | 5.21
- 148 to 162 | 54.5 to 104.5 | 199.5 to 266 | 0.059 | 5.52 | 5.06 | 5.17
